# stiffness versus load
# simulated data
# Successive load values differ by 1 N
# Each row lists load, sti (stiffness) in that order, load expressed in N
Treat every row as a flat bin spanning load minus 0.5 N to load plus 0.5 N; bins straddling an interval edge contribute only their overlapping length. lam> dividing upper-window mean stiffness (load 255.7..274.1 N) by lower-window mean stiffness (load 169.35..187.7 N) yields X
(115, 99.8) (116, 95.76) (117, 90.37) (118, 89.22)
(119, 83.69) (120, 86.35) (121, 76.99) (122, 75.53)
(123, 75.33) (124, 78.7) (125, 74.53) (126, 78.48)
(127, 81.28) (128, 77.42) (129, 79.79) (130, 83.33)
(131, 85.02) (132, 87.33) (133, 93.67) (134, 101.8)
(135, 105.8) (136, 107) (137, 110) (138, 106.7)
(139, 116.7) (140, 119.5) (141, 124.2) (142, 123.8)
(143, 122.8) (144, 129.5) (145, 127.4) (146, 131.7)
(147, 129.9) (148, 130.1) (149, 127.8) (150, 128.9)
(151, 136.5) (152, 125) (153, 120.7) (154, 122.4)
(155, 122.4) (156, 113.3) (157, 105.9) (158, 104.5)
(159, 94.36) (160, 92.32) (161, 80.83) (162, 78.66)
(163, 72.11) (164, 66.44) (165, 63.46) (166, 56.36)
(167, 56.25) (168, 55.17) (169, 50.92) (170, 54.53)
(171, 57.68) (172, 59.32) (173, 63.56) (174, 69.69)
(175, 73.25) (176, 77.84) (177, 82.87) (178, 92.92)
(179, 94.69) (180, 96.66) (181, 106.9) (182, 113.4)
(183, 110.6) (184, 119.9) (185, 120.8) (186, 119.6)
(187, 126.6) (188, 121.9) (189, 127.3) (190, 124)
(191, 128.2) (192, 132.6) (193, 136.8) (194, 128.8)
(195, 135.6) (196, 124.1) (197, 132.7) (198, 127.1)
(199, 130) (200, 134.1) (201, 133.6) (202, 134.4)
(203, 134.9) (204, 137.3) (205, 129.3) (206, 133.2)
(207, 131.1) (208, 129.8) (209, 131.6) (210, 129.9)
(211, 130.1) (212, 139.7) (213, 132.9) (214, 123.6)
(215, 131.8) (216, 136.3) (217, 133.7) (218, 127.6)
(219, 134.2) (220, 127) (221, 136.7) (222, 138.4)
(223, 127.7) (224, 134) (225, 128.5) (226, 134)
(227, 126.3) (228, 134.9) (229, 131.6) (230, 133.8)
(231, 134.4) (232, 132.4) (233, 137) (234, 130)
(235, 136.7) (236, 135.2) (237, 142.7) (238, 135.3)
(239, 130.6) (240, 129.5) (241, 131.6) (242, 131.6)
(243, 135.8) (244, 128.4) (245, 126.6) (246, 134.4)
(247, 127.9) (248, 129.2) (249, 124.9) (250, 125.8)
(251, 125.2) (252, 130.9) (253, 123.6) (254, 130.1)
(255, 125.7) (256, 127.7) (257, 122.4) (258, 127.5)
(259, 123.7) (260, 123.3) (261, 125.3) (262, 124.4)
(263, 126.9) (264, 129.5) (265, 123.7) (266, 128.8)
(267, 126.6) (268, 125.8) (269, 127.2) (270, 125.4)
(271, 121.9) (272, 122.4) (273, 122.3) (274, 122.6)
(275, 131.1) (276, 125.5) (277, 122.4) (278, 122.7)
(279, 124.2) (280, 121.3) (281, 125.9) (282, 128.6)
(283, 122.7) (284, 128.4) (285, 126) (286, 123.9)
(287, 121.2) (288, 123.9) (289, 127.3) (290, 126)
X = 1.4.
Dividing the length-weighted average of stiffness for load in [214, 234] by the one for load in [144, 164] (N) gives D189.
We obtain 1.18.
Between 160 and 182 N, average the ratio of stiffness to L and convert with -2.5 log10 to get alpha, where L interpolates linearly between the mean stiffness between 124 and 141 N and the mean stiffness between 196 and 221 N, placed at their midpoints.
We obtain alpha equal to 0.48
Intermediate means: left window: 94.7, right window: 132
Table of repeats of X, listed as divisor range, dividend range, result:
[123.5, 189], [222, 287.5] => 1.31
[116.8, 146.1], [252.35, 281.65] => 1.29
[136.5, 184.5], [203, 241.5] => 1.35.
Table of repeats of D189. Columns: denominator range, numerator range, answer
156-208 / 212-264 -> 1.27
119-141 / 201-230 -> 1.45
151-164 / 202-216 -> 1.29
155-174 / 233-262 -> 1.73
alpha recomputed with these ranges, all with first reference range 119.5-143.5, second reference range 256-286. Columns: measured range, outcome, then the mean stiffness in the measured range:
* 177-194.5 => -0.098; 117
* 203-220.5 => -0.175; 132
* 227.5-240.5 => -0.148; 134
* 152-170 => 0.174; 85.9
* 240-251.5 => -0.084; 129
